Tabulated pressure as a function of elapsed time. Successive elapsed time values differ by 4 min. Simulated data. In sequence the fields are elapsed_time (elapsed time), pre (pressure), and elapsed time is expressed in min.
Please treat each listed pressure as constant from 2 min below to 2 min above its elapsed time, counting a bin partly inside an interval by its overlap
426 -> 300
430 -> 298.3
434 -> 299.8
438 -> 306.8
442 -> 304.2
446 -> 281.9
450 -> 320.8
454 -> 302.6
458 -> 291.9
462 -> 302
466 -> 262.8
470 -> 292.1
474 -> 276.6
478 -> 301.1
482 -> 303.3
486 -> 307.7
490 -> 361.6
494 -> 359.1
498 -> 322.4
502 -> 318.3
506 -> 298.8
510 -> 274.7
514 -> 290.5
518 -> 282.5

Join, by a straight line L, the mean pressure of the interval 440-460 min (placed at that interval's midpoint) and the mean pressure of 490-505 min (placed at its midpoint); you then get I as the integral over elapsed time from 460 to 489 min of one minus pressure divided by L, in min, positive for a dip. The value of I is 2.15 min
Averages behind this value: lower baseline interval 300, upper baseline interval 335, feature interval 295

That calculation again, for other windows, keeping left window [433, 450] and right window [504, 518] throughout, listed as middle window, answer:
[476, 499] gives -2.7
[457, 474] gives 0.6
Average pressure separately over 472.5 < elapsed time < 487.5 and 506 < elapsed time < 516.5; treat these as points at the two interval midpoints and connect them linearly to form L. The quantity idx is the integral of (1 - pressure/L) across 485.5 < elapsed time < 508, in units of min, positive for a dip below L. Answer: -2.9 min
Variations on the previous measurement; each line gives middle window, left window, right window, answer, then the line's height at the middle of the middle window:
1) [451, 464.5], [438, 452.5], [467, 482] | -0.08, 297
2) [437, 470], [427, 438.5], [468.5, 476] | -0.46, 292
